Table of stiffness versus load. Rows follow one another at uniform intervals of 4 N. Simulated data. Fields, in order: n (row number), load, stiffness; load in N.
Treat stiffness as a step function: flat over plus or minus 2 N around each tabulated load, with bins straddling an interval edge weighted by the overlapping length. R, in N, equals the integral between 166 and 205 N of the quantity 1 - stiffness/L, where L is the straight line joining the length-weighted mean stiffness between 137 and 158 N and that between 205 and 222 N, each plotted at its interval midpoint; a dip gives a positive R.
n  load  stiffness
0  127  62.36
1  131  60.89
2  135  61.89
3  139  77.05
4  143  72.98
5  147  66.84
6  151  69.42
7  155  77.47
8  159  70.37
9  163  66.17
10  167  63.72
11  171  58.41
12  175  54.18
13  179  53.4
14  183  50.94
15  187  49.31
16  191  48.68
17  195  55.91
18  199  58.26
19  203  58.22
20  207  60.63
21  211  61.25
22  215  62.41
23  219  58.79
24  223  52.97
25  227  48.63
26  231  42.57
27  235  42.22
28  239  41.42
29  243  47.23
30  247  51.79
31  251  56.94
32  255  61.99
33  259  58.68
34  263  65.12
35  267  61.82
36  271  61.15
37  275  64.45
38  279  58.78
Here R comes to 6.3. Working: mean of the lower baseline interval 72.6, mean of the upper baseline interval 60.3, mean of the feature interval 54.9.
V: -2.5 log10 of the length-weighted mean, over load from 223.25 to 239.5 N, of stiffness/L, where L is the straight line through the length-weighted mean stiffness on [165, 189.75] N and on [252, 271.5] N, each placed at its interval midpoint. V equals 0.298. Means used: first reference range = 54.8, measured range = 44.9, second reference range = 61.6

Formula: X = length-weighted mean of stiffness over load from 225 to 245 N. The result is 44.4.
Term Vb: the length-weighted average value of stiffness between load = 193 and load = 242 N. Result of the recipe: 53.5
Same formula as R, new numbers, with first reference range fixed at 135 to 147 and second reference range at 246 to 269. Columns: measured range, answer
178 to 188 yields 2.4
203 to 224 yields 1.6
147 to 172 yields 0.6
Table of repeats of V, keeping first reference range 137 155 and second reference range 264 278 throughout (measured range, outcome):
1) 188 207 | 0.22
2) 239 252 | 0.27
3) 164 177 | 0.18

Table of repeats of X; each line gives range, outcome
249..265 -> 60.7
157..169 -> 66.8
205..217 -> 61.4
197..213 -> 59.6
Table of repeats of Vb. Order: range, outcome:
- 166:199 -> 54.3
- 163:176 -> 60.3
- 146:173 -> 67.5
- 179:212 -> 55.1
